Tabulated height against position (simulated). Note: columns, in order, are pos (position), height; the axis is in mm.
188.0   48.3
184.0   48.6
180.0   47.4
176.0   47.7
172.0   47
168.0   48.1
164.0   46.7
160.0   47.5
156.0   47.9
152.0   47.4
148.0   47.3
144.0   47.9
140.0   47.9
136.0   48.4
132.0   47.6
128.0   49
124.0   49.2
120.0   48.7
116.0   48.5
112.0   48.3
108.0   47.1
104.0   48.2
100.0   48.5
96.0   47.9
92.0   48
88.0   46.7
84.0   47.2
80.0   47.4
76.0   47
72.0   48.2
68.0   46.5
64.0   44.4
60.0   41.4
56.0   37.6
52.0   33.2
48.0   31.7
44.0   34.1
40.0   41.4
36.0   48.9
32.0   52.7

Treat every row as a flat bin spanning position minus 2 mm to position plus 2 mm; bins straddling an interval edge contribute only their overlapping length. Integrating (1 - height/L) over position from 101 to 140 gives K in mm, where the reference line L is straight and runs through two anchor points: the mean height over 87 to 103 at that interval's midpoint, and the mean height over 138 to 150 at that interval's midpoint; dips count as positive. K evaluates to -0.4 mm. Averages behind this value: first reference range 47.9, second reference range 47.7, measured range 48.3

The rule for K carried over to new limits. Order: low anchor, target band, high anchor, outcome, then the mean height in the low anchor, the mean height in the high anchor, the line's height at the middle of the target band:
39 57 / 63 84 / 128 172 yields -4.7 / 35.2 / 47.7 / 38.3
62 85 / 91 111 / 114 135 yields -0.1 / 46.8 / 48.6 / 47.7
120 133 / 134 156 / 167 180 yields 0.2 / 48.7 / 47.5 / 48.2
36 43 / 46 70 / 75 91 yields 2.9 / 42.5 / 47.1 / 44.5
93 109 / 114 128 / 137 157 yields -0.3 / 48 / 47.7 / 47.9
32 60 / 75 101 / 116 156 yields -2.5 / 39.1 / 48.2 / 43.3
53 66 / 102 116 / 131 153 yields -1.0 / 40.5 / 47.8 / 44.9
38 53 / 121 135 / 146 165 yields -1.3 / 35.2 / 47.4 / 44.4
